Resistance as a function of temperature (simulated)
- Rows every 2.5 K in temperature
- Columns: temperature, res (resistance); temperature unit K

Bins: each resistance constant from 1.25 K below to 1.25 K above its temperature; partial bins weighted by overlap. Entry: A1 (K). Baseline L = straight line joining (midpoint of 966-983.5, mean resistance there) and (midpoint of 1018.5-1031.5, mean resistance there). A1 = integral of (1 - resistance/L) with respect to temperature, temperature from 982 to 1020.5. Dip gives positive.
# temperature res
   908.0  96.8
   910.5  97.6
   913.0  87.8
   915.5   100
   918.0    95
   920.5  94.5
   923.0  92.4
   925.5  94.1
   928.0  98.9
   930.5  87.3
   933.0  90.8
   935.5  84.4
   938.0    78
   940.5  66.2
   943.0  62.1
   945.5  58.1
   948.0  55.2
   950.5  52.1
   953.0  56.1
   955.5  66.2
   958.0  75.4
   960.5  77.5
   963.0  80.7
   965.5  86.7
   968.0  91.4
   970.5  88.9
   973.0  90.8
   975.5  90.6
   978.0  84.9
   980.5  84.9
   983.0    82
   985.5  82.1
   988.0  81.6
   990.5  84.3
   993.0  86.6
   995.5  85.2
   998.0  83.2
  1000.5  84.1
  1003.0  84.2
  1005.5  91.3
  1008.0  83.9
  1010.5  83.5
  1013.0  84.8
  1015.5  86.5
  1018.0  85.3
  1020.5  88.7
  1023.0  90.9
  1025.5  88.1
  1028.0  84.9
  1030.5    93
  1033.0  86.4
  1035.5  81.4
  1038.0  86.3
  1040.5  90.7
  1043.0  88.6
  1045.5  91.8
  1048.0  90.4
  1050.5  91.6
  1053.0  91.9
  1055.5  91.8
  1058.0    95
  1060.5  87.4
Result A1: 1.6 K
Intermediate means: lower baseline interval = 87.8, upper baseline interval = 88.8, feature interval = 84.7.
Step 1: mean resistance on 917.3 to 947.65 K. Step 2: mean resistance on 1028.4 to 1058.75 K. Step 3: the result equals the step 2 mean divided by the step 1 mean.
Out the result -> 1.09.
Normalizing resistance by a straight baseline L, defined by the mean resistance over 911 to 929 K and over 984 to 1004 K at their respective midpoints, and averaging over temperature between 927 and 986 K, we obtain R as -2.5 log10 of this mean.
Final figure 0.148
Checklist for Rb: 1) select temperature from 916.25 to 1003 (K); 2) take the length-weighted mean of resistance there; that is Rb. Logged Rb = 81.1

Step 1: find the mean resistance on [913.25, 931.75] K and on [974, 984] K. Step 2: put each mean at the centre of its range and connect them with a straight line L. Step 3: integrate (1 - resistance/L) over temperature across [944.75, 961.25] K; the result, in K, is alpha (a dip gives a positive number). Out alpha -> 5.0 K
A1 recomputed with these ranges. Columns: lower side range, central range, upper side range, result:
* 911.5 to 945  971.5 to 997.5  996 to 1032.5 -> 0.4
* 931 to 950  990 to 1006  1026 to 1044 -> -0.9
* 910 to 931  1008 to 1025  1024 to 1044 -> 0.4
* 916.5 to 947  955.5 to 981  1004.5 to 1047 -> 0.2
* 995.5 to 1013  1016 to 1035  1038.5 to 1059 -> 0.0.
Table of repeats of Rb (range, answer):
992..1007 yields 85.7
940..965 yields 65.6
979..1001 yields 83.8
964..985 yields 87.2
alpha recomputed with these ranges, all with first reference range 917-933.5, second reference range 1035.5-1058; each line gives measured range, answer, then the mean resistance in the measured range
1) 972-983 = 0.6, 87.1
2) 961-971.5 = 0.7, 86.2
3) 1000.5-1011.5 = 0.7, 85.6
